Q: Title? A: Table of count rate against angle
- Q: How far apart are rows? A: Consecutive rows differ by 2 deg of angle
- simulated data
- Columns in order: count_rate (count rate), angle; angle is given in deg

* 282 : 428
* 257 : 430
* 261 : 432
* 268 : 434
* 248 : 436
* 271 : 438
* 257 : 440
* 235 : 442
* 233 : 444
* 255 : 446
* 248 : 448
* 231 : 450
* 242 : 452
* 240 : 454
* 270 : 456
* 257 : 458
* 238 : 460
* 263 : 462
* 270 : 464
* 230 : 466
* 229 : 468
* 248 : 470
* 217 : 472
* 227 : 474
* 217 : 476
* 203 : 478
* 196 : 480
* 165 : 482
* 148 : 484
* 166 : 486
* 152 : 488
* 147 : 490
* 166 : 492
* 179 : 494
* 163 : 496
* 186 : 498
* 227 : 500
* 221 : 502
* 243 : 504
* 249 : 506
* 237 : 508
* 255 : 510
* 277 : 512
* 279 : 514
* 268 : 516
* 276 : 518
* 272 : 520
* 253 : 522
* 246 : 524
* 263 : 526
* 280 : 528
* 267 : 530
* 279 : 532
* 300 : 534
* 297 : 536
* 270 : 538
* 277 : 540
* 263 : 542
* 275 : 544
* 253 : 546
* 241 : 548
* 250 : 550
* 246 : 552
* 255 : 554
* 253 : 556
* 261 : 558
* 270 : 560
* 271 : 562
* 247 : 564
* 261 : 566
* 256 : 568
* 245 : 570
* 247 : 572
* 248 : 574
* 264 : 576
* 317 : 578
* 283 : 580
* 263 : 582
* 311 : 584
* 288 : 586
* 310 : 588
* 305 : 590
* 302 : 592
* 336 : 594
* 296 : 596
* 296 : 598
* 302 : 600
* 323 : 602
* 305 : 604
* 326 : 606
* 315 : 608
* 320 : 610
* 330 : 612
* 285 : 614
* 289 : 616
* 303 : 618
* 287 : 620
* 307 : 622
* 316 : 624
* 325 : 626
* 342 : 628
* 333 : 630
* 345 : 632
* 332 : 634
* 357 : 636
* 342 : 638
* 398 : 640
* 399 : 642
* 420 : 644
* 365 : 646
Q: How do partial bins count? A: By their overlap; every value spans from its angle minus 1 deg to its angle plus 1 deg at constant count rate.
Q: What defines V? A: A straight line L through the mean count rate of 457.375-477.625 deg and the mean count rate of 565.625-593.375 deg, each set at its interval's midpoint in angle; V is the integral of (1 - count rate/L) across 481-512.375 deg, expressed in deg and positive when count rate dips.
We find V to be 6.58 deg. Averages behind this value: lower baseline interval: 238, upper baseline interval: 280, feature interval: 197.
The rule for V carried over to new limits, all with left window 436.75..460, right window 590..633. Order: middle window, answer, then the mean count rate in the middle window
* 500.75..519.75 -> 1.2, 256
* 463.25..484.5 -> 3.6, 215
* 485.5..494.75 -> 3.6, 161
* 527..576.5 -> 4.5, 263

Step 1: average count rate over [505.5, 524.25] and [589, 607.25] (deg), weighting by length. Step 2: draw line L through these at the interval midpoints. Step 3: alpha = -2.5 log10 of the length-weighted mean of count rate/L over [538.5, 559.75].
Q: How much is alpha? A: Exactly 0.10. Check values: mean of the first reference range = 262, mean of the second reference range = 310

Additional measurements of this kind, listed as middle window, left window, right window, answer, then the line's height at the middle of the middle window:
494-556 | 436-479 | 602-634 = 0.08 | 273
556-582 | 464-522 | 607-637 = 0.05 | 277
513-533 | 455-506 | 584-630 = -0.11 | 244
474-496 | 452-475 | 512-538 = 0.40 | 254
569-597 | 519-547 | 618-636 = 0.05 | 299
